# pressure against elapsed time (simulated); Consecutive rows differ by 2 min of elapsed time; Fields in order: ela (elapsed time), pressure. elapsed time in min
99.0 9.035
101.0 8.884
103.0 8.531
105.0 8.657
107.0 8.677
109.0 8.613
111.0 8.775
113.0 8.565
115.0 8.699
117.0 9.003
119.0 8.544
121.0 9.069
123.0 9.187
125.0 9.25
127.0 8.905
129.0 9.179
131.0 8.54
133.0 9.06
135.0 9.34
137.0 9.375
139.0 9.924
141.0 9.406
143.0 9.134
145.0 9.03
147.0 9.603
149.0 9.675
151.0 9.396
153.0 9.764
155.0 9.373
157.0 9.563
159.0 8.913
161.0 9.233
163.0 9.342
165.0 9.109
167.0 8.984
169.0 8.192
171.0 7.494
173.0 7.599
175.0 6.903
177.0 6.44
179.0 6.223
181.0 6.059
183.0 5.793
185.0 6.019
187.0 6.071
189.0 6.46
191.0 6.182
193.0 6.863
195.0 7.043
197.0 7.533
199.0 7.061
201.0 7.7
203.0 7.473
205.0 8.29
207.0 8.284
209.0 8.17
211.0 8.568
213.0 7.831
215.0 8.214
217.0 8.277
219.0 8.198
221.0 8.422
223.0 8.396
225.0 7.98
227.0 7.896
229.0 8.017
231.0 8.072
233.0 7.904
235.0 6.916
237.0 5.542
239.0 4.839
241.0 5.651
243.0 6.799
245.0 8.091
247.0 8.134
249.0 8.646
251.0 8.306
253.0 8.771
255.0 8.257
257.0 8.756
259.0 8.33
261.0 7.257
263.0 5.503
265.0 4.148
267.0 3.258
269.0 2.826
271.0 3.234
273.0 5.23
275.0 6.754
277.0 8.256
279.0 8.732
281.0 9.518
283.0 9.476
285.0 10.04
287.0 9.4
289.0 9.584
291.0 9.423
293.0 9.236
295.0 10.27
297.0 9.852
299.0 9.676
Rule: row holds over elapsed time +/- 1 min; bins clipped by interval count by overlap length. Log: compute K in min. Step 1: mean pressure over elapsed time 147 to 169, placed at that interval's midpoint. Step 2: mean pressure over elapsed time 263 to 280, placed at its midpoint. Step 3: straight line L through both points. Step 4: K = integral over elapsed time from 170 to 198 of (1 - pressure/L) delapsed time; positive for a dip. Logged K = 5.87 min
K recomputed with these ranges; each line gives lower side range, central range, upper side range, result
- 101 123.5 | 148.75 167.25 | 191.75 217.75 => -2.39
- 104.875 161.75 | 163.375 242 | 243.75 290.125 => 8.25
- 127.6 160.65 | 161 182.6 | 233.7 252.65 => 2.62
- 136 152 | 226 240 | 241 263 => 1.98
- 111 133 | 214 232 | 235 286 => -1.61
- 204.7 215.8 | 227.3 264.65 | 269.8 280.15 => -0.91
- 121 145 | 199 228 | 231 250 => -2.06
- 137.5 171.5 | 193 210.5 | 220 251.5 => 1.10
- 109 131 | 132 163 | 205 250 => -2.91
